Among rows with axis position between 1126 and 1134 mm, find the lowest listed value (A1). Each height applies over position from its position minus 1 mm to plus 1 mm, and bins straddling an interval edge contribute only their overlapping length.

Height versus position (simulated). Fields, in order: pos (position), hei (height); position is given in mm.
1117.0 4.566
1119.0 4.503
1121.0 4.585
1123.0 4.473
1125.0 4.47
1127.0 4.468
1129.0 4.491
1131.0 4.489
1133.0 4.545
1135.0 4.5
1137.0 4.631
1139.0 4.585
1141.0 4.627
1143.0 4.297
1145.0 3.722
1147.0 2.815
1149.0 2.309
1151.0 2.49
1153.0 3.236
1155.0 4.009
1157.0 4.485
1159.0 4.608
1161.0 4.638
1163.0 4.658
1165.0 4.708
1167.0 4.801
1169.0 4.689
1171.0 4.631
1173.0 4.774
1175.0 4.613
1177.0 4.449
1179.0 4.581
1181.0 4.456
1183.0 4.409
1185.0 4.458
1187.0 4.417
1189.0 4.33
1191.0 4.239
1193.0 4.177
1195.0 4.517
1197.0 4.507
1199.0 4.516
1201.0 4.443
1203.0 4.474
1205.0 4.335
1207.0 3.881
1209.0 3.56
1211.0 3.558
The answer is 4.468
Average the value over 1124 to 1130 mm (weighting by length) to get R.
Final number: 4.48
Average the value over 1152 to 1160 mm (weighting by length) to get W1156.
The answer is 4.08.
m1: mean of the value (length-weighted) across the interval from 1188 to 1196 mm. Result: 4.32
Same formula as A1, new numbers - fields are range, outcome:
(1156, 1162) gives 4.485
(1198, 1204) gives 4.443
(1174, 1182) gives 4.449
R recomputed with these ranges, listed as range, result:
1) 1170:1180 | 4.61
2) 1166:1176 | 4.7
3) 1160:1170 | 4.7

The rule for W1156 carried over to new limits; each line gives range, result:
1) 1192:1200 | 4.43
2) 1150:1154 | 2.86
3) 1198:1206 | 4.44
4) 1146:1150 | 2.56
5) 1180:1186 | 4.44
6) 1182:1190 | 4.4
